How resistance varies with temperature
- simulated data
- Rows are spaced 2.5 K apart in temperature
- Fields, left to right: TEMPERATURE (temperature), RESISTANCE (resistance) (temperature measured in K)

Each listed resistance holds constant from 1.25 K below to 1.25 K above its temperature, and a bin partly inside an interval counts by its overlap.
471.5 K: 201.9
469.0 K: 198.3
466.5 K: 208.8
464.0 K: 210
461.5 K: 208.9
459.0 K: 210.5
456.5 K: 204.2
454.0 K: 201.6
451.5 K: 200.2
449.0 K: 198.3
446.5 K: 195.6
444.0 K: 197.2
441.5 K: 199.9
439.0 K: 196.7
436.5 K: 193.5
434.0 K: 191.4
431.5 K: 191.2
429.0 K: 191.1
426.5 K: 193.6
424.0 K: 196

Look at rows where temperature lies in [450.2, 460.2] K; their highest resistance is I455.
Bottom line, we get 210.5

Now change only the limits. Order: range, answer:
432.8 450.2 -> 199.9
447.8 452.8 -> 200.2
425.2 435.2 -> 193.6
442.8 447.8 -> 197.2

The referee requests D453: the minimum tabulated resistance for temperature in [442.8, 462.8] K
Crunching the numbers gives 195.6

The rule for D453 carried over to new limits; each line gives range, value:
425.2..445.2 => 191.1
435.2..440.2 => 193.5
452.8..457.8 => 201.6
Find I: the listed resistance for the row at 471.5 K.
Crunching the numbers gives 201.9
